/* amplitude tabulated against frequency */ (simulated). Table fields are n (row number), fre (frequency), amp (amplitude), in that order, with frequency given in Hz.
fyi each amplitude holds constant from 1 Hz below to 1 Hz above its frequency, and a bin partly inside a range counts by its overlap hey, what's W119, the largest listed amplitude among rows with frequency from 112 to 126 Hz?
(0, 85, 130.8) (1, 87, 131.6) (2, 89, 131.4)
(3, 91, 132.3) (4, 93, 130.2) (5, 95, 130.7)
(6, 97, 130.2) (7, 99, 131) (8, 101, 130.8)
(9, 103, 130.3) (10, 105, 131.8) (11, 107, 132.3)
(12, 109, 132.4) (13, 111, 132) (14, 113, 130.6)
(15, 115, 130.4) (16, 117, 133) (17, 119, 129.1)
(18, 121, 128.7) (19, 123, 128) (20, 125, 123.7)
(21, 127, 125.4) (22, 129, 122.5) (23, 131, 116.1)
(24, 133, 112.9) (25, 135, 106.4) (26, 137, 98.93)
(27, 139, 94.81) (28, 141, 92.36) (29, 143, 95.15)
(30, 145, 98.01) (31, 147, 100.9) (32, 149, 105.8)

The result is 133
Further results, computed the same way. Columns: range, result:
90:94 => 132.3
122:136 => 128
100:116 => 132.4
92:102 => 131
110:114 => 132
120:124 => 128.7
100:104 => 130.8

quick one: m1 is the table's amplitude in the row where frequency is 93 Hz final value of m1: 130.2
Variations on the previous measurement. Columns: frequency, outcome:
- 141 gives 92.36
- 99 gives 131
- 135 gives 106.4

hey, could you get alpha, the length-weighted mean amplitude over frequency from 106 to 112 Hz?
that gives 132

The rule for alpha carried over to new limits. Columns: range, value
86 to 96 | 131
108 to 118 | 132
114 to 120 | 131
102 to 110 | 132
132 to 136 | 110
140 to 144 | 93.8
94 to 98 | 130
